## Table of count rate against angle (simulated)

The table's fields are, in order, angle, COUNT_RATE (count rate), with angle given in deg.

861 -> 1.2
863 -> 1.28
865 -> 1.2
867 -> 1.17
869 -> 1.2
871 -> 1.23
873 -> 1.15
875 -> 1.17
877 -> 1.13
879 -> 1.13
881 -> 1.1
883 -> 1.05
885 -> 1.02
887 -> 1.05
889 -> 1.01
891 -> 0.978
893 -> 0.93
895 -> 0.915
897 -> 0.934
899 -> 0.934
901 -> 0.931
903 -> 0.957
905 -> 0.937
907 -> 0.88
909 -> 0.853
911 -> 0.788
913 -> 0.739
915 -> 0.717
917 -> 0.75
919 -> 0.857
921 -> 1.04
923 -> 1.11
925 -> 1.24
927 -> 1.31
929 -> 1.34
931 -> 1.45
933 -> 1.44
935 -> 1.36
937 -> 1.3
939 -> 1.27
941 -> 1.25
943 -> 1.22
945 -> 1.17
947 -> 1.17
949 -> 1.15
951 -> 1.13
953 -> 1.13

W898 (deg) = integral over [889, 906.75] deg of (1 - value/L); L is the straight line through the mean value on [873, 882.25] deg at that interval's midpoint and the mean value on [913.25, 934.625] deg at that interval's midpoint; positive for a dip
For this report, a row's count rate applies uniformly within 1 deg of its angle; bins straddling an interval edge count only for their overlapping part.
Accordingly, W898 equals 2.9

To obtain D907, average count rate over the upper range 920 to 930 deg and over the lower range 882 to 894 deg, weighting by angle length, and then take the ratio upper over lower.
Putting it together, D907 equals 1.20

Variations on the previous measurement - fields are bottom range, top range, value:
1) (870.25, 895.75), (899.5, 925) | 0.84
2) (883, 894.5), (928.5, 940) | 1.36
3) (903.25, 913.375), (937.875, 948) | 1.42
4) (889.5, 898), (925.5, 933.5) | 1.45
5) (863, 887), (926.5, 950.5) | 1.12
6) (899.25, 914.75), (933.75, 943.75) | 1.49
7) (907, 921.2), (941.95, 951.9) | 1.44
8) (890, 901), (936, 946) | 1.32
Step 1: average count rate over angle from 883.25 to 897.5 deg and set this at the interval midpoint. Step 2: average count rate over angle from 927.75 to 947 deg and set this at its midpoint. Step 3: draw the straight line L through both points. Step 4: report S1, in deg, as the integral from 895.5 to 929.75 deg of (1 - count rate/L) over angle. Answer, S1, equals 5.43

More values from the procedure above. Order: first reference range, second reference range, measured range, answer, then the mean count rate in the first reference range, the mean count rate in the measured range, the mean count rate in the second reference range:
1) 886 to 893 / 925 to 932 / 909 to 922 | 4.38 deg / 1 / 0.818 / 1.35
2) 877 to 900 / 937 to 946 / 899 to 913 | 2.58 deg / 1.01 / 0.883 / 1.24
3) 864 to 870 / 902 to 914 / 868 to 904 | -0.28 deg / 1.19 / 1.05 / 0.859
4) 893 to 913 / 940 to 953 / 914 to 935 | -1.89 deg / 0.896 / 1.14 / 1.18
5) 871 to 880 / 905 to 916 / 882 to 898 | 0.40 deg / 1.15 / 0.986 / 0.808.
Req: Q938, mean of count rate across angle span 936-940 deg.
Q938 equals 1.29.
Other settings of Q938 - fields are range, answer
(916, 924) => 0.939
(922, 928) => 1.22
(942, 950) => 1.18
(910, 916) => 0.748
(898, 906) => 0.94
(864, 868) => 1.19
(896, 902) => 0.933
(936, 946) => 1.24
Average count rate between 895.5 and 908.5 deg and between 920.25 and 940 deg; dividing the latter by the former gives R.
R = 1.39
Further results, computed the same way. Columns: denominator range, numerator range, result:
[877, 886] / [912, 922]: 0.76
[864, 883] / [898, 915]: 0.75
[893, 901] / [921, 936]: 1.40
